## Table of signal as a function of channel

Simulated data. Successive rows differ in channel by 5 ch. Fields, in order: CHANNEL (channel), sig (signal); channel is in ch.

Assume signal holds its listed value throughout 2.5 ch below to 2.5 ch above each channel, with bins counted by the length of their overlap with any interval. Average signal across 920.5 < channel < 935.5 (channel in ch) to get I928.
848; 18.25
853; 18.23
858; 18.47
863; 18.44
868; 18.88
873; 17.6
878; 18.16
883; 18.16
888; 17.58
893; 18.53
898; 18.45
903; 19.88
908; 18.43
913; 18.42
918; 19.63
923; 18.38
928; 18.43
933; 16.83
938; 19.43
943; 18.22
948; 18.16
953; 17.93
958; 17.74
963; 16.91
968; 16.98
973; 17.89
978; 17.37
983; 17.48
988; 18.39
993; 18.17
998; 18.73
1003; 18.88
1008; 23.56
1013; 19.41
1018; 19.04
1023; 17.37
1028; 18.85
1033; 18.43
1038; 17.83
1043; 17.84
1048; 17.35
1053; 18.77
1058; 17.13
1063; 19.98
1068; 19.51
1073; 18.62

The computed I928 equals 17.9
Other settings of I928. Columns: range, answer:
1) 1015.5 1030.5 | 18.4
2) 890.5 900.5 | 18.5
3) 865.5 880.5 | 18.2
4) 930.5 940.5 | 18.1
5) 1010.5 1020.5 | 19.2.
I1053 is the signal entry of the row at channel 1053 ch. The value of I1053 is 18.77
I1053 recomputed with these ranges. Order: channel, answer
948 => 18.16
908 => 18.43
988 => 18.39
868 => 18.88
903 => 19.88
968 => 16.98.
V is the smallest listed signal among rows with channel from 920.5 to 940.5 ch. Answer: 16.83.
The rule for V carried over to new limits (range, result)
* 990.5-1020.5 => 18.17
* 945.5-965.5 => 16.91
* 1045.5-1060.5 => 17.13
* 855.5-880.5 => 17.6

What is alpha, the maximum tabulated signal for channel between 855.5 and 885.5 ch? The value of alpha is 18.88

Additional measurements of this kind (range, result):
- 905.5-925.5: 19.63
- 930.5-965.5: 19.43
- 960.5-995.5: 18.39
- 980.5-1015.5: 23.56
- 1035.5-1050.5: 17.84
